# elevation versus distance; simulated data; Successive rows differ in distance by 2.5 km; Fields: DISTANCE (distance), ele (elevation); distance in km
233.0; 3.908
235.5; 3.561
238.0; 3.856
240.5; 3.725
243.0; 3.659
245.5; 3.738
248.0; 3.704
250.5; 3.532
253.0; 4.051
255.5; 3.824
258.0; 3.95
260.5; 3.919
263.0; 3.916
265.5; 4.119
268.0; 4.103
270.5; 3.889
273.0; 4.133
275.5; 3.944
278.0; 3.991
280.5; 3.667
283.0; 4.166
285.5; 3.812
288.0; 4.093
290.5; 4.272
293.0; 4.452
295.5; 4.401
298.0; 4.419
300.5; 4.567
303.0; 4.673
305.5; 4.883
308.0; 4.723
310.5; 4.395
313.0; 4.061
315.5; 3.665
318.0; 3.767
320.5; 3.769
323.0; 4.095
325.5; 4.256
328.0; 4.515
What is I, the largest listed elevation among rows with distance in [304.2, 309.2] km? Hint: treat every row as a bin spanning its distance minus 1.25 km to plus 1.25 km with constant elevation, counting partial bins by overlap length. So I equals 4.883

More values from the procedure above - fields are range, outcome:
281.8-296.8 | 4.452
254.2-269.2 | 4.119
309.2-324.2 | 4.395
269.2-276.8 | 4.133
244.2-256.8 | 4.051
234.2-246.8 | 3.856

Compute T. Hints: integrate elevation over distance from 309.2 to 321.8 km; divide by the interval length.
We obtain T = 3.94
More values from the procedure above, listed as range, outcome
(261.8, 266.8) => 4.02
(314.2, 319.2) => 3.72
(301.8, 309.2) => 4.76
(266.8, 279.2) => 4.01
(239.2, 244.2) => 3.69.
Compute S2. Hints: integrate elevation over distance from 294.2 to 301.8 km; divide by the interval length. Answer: 4.46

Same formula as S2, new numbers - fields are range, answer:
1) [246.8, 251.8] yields 3.62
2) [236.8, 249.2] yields 3.74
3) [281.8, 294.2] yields 4.16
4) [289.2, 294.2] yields 4.36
